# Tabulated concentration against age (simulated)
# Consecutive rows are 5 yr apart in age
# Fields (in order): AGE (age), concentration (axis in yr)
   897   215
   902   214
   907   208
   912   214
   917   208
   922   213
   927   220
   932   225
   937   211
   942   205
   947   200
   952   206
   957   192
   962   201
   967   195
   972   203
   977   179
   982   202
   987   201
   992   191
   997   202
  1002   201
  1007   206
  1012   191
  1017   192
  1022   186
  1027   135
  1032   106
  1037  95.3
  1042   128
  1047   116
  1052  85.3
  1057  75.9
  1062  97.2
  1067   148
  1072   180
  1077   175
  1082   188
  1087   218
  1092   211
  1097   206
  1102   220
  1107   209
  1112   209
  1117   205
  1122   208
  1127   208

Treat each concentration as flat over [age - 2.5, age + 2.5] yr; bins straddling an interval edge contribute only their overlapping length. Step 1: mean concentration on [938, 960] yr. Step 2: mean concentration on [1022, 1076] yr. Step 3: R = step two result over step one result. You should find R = 0.60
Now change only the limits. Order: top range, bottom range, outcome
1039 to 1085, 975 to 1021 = 0.68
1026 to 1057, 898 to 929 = 0.50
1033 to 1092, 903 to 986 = 0.68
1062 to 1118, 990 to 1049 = 1.18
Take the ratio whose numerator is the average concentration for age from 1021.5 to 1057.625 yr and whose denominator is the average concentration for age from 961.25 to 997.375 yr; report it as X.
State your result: 0.58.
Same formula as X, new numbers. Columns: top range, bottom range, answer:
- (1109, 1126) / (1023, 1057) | 1.86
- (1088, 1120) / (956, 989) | 1.07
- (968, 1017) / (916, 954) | 0.93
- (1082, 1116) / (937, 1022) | 1.06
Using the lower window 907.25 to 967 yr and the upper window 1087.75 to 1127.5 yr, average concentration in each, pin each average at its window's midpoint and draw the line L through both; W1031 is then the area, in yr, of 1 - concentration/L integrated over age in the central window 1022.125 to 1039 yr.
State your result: 6.9 yr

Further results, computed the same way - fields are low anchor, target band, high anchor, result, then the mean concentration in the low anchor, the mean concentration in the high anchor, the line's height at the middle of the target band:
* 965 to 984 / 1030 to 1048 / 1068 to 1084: 7.1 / 195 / 178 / 184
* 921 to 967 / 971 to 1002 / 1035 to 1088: -2.7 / 207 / 135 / 181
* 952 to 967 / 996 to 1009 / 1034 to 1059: -4.6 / 198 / 101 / 150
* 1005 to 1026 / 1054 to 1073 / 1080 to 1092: 7.6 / 189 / 205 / 200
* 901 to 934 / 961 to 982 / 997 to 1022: 0.9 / 214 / 197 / 204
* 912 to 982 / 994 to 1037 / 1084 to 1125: 7.1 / 205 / 210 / 207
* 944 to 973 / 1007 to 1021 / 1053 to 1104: -0.6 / 199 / 169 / 185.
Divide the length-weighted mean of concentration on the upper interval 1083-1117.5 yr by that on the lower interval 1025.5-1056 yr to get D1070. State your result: 1.94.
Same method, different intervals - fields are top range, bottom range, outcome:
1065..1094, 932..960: 0.91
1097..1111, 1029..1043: 1.95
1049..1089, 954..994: 0.74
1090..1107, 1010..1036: 1.34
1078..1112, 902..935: 0.97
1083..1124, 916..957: 1.00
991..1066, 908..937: 0.68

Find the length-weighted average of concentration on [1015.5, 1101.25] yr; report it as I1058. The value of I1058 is 151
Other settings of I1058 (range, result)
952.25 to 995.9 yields 196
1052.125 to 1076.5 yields 125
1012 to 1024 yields 190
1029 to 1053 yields 108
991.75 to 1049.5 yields 161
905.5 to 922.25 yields 211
